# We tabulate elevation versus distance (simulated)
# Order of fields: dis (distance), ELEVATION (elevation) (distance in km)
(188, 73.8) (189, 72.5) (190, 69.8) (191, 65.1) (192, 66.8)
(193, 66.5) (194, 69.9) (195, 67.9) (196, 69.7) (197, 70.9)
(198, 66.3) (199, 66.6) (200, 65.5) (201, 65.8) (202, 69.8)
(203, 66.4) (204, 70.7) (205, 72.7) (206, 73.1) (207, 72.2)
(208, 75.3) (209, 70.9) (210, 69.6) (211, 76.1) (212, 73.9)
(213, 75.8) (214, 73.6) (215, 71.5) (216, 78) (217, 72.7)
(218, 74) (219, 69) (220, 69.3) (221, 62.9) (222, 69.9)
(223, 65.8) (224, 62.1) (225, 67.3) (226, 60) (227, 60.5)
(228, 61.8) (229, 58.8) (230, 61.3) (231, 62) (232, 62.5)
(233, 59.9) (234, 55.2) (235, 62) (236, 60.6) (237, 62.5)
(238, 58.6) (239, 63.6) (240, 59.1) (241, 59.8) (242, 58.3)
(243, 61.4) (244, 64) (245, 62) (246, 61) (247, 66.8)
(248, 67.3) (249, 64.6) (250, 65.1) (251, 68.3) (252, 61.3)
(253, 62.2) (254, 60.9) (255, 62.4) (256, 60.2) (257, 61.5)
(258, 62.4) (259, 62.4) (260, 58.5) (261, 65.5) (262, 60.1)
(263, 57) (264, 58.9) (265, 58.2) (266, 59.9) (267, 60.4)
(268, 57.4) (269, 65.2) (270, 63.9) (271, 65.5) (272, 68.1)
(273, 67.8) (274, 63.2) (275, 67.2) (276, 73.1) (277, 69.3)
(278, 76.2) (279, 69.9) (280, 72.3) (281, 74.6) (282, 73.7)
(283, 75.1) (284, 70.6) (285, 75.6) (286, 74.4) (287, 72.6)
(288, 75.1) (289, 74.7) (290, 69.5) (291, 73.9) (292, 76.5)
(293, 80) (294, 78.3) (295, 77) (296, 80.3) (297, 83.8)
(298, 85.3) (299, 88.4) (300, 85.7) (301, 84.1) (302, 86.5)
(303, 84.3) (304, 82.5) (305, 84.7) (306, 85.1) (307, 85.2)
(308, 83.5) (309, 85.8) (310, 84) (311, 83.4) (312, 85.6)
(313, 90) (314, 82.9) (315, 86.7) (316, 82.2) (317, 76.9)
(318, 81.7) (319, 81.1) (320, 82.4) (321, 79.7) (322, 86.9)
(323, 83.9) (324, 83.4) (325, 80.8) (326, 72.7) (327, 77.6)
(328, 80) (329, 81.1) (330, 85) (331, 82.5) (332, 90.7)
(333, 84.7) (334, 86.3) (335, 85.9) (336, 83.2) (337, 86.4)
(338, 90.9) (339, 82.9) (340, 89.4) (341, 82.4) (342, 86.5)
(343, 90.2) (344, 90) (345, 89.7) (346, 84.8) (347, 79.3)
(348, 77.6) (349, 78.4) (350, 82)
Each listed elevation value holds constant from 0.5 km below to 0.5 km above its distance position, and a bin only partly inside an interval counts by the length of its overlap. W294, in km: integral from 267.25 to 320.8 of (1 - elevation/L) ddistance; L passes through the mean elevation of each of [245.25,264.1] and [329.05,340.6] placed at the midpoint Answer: -2.32 km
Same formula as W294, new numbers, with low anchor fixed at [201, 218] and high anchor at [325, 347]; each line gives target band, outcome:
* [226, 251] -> 4.5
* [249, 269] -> 4.1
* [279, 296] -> 1.1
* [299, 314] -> -0.6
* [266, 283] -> 2.3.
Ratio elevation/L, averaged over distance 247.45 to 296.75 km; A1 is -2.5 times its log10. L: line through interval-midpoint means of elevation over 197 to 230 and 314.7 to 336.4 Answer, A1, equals 0.125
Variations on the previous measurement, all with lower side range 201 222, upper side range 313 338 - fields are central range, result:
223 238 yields 0.20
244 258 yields 0.19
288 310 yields -0.02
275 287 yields 0.08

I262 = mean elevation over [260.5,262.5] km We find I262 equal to 62.8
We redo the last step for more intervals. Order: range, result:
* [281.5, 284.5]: 73.1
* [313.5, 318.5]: 82.1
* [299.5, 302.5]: 85.4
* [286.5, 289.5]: 74.1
